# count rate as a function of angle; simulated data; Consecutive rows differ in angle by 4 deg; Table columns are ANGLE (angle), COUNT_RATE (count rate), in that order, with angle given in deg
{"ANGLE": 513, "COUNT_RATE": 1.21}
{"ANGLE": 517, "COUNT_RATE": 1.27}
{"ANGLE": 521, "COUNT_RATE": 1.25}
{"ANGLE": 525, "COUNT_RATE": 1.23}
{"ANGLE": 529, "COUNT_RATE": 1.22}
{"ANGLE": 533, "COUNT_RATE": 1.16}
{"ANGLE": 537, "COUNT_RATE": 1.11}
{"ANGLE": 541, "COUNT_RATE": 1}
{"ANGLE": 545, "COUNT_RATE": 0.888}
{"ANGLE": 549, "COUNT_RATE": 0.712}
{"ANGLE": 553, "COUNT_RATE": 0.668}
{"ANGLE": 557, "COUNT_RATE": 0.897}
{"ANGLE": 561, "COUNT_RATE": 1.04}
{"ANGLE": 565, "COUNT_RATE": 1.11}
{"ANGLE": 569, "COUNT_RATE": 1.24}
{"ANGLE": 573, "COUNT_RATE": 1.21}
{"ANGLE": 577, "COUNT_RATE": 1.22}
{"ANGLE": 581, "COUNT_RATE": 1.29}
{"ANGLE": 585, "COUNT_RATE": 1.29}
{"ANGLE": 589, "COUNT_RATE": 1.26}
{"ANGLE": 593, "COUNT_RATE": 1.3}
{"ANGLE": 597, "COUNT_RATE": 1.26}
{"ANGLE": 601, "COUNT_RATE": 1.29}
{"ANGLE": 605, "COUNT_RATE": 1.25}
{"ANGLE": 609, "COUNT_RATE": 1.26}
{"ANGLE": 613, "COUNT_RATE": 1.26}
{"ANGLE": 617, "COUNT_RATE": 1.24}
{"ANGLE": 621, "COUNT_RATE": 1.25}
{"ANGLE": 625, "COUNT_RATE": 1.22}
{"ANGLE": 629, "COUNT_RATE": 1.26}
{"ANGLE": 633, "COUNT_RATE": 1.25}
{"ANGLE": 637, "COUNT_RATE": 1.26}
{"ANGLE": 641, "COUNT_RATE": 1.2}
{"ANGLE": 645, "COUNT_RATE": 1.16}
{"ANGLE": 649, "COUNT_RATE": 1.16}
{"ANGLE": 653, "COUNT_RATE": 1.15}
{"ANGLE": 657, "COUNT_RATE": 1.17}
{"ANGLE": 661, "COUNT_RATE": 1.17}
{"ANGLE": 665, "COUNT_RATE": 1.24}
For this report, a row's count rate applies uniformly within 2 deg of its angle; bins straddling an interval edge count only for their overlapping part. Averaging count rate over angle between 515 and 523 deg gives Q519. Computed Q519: 1.26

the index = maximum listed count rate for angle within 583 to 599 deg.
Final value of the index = 1.3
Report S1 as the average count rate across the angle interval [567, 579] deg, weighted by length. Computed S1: 1.22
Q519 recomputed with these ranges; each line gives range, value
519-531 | 1.23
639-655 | 1.17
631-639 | 1.25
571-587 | 1.25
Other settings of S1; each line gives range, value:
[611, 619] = 1.25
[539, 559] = 0.833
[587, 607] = 1.27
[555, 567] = 1.02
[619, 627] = 1.23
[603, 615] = 1.26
